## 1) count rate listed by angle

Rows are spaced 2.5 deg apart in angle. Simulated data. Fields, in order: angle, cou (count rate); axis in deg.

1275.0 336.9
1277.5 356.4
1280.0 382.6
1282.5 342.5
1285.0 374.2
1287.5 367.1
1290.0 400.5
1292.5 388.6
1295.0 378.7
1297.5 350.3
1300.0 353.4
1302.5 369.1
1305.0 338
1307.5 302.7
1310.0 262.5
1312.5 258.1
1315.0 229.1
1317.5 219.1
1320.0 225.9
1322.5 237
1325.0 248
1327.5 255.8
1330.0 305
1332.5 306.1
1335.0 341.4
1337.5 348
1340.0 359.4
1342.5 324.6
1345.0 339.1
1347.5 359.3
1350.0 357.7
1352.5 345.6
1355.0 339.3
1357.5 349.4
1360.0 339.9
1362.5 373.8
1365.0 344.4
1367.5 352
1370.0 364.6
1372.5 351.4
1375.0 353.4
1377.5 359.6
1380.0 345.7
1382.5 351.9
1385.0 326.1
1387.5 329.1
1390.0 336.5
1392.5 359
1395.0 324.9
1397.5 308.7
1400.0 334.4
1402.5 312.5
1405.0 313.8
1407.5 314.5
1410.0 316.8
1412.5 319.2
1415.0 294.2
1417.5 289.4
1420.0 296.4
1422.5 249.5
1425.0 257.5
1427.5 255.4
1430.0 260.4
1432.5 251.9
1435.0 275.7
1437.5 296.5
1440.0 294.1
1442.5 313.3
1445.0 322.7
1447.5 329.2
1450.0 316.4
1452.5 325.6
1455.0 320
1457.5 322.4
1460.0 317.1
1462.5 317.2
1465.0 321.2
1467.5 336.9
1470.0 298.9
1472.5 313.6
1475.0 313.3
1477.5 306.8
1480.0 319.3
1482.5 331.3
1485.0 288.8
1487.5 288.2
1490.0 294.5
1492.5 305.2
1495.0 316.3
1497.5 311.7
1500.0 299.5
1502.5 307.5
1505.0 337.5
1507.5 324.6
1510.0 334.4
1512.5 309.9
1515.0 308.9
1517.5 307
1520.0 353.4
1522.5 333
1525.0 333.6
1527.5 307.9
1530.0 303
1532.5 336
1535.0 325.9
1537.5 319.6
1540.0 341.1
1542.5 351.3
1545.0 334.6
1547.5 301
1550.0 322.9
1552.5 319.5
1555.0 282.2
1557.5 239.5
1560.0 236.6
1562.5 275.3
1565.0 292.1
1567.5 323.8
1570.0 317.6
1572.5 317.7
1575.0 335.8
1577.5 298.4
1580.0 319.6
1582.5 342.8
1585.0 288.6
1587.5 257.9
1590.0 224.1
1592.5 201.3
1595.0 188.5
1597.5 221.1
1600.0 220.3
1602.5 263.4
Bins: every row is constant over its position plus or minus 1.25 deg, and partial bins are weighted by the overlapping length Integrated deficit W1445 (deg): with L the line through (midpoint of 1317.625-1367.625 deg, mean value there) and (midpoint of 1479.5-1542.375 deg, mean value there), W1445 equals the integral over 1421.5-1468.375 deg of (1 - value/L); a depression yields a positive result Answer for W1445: 2.88 deg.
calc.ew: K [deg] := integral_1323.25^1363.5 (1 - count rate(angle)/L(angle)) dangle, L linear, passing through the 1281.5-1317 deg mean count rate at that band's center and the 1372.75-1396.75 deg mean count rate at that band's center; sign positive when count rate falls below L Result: 1.1 deg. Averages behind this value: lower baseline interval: 334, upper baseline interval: 343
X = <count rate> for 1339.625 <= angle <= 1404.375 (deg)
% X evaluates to 343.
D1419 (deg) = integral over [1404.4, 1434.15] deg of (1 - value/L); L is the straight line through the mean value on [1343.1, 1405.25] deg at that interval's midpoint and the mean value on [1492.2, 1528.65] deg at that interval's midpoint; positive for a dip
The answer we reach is 4.6 deg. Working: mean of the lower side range 343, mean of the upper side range 320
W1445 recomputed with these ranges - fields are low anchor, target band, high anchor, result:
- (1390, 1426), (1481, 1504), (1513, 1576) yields 0.4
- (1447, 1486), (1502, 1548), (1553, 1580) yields -3.3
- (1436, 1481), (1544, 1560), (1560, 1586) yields 0.8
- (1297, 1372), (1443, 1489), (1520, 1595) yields -1.2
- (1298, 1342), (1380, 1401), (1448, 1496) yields -2.2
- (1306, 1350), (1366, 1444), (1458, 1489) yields -2.8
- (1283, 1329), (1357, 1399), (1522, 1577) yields -4.8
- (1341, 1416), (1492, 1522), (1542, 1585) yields -0.3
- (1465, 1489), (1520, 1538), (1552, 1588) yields -1.3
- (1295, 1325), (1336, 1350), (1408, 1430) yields -2.9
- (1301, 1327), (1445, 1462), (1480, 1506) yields -1.2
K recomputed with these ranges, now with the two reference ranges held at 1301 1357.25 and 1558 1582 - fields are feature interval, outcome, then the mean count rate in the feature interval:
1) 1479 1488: -0.17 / 308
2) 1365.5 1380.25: -2.47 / 355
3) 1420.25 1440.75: 2.34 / 268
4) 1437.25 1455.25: -0.75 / 315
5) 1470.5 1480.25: -0.29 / 312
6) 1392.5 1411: -1.06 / 321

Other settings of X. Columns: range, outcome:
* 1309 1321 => 239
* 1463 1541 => 317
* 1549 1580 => 297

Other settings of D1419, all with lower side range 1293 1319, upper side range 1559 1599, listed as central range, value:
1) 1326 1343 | -0.8 deg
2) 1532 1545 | -2.4 deg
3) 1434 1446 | -0.3 deg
